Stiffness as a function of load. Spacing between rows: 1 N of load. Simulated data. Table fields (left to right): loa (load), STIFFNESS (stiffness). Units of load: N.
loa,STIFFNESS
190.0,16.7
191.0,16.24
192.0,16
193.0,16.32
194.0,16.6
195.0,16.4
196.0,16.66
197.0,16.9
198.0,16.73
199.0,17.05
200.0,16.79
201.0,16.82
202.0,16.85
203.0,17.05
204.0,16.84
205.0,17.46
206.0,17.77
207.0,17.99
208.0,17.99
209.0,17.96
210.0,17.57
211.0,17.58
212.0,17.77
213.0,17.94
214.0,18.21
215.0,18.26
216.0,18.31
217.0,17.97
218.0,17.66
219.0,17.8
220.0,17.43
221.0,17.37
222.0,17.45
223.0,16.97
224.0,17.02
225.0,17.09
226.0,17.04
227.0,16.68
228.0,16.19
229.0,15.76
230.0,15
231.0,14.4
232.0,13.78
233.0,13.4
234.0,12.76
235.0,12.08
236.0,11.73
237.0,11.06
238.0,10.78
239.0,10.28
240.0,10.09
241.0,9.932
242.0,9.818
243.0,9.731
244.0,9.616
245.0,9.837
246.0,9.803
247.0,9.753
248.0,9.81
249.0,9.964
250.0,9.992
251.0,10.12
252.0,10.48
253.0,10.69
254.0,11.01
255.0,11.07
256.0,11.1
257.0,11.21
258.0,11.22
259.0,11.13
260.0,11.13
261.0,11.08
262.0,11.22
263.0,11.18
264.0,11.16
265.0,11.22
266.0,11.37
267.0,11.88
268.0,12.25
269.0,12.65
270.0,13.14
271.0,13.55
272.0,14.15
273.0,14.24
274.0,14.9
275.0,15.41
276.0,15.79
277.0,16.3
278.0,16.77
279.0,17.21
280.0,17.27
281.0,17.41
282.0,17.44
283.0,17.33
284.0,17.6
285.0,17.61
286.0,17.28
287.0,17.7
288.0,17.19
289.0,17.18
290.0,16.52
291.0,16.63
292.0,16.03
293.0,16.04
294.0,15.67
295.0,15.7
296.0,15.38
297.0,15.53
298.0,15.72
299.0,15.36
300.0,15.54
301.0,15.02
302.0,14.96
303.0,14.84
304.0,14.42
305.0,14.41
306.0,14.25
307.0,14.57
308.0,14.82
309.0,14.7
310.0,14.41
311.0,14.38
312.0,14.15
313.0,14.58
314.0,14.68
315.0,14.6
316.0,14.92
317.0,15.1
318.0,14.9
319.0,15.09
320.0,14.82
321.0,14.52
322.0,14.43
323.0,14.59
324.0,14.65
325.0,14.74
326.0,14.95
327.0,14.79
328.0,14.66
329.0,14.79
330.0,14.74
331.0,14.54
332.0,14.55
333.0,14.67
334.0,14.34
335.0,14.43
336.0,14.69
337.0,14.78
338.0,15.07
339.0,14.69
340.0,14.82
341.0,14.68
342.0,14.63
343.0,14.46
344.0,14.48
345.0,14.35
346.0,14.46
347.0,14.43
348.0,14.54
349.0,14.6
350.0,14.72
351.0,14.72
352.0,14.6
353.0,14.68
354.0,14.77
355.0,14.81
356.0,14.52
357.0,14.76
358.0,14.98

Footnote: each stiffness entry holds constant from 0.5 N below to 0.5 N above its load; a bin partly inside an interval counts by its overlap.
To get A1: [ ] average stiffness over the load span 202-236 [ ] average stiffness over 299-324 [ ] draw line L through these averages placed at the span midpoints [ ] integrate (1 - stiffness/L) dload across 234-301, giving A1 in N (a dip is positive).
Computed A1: 9.7 N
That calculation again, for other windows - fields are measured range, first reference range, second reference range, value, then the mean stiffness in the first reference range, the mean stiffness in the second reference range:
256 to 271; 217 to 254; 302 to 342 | 2.19 N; 13.1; 14.7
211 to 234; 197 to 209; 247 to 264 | -2.91 N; 17.2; 10.8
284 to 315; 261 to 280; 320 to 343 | -3.14 N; 13.6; 14.7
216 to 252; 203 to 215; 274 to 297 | 8.39 N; 17.7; 16.6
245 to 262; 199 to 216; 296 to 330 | 5.98 N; 17.6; 14.8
